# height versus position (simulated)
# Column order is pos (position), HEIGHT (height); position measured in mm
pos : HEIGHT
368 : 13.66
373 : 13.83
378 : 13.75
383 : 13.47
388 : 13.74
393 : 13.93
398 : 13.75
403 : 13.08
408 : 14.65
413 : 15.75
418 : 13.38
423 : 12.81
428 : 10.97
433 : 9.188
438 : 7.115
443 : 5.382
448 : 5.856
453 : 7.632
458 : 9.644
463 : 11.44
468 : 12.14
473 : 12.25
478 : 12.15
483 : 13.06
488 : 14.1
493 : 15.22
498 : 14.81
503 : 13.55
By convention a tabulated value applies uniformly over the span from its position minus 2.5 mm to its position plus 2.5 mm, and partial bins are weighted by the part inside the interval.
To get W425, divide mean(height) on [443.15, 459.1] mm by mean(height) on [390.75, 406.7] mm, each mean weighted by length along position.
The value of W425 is 0.53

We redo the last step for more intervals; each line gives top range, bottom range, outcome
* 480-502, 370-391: 1.04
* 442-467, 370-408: 0.61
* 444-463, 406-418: 0.54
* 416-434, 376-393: 0.86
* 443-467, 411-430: 0.64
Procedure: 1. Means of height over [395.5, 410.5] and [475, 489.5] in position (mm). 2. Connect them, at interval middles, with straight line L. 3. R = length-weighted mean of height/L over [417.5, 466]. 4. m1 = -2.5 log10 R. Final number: 0.41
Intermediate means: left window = 13.8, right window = 13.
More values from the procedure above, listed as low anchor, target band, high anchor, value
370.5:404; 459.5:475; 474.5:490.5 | 0.12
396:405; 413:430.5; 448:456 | -0.18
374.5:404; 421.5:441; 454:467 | 0.20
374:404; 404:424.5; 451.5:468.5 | -0.14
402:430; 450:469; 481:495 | 0.36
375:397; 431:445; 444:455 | 0.10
